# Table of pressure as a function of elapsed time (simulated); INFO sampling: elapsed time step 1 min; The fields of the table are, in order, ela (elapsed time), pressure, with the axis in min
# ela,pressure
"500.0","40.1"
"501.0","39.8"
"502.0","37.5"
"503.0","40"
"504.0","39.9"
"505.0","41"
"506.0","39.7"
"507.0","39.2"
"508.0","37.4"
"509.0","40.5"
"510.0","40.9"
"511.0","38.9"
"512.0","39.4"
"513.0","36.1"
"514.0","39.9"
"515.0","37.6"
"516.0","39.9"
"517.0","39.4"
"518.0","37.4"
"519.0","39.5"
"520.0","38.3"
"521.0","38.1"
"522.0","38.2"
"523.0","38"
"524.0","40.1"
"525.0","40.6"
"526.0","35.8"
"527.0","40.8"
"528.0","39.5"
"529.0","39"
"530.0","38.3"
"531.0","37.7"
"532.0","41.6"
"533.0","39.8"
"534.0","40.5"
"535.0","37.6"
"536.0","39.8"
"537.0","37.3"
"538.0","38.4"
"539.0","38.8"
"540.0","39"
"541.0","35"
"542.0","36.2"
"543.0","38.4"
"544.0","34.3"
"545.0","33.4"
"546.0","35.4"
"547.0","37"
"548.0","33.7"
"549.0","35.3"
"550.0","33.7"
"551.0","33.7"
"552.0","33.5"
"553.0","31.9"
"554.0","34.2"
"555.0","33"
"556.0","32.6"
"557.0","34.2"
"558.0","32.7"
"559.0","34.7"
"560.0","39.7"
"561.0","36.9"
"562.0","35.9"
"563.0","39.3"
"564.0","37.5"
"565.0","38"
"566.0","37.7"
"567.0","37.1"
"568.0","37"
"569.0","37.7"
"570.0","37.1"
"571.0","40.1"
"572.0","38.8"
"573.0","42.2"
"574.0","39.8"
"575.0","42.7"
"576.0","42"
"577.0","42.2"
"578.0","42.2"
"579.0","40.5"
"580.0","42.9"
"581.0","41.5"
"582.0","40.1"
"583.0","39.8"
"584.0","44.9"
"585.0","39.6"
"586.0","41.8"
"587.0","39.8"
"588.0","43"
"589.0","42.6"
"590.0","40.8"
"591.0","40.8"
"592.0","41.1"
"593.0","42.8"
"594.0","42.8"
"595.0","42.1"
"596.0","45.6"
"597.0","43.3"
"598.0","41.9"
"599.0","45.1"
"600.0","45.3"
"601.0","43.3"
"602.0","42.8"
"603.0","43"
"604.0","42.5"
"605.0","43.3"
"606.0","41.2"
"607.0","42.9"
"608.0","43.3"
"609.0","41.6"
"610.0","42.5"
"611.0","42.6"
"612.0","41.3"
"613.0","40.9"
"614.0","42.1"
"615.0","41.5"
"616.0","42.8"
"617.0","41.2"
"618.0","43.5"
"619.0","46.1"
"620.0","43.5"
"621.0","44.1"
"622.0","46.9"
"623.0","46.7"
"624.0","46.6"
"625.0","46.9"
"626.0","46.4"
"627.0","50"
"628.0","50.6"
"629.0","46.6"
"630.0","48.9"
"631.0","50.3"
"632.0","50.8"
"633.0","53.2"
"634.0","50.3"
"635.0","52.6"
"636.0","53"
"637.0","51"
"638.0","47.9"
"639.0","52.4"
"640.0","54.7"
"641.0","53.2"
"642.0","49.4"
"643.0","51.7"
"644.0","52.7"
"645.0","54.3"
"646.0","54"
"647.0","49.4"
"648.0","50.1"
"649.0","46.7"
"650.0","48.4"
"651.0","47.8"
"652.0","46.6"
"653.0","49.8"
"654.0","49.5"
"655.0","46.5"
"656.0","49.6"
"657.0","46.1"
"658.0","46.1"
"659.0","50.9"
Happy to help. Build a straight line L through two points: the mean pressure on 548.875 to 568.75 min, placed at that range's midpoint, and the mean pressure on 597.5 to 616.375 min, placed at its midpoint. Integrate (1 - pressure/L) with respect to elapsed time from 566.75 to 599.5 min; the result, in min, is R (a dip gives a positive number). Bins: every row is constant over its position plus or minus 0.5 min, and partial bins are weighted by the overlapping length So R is -1.9 min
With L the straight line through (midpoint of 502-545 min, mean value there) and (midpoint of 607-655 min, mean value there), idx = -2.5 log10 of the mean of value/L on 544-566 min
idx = 0.18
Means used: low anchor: 38.7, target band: 35.1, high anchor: 47.7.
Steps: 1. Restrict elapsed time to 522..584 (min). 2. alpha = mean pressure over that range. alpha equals 37.8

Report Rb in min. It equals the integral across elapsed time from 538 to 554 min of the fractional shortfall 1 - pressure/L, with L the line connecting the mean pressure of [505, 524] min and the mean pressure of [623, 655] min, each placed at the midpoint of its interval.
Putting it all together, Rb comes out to 2.4 min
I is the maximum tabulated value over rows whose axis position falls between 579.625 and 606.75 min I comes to 45.6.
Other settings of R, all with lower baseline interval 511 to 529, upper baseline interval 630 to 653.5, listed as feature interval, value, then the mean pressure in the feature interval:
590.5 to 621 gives 2.9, 42.8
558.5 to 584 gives 2.6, 39.4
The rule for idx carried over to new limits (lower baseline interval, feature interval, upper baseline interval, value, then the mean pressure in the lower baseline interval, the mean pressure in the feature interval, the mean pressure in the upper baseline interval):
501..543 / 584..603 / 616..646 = 0.075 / 38.9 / 42.6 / 49.1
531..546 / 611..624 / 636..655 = 0.089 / 37.8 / 43.5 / 50.5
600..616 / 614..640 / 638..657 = -0.036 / 42.4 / 47.8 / 50.2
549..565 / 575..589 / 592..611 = -0.058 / 35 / 41.6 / 43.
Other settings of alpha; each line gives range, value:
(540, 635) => 41.1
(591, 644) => 45.9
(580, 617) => 42.3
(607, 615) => 42.1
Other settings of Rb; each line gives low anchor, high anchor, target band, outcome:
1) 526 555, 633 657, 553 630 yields 3.7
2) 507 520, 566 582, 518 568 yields 3.2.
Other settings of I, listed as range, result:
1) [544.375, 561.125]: 39.7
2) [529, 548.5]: 41.6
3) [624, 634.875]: 53.2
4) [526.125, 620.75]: 46.1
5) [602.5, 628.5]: 50.6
